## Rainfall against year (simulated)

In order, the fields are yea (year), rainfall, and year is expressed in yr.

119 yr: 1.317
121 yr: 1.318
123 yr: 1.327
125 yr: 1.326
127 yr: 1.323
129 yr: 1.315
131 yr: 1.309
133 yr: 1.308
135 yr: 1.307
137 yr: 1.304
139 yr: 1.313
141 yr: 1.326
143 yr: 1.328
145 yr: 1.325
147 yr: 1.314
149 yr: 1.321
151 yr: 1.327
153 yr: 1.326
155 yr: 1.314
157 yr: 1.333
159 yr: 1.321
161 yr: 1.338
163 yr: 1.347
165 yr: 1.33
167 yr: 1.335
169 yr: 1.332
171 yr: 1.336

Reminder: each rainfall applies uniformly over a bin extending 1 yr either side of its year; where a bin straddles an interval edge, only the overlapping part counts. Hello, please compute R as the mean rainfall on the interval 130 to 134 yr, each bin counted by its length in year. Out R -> 1.31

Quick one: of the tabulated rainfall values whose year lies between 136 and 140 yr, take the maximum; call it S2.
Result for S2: 1.313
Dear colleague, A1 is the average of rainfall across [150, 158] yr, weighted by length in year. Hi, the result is 1.33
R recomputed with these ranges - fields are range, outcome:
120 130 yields 1.32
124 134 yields 1.32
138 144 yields 1.32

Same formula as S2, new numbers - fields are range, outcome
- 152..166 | 1.347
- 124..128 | 1.326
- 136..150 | 1.328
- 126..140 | 1.323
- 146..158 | 1.333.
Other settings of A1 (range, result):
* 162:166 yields 1.34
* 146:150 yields 1.32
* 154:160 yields 1.32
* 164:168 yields 1.33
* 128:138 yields 1.31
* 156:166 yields 1.33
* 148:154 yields 1.32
